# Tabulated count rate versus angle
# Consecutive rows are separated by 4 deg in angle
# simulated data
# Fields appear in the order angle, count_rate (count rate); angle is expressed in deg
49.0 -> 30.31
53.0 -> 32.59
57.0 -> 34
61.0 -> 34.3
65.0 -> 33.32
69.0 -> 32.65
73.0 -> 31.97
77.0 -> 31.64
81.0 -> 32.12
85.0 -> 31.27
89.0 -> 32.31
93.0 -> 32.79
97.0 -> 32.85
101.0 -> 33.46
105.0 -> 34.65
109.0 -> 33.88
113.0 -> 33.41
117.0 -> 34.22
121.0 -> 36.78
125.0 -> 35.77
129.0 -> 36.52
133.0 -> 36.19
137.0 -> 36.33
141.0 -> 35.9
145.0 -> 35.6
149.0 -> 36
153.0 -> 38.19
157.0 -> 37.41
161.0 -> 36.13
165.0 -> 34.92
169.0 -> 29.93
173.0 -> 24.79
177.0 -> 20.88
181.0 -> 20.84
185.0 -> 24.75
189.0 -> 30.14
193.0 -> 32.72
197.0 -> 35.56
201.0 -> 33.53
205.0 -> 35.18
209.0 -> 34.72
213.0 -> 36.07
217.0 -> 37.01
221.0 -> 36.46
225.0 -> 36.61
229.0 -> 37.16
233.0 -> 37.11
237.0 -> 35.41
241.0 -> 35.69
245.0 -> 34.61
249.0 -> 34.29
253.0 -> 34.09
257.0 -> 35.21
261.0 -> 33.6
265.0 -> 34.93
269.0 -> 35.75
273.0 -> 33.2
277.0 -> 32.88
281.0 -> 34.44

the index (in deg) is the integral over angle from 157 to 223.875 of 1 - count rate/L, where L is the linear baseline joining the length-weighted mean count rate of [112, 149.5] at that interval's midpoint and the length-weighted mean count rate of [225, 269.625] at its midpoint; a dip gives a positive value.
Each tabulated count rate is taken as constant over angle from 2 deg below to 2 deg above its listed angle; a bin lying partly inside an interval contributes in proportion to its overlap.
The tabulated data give 7.1 deg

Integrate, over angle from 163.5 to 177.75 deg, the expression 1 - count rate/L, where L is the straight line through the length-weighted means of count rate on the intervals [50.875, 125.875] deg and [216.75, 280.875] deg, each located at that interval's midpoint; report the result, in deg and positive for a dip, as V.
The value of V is 2.6 deg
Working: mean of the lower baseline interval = 33.3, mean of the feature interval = 28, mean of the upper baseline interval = 35.2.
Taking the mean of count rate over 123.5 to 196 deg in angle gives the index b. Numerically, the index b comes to 32.4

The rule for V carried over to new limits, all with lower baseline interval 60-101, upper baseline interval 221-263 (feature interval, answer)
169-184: 4.8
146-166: -1.6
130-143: -1.0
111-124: -0.7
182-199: 2.1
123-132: -0.7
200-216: -0.1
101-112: -0.4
